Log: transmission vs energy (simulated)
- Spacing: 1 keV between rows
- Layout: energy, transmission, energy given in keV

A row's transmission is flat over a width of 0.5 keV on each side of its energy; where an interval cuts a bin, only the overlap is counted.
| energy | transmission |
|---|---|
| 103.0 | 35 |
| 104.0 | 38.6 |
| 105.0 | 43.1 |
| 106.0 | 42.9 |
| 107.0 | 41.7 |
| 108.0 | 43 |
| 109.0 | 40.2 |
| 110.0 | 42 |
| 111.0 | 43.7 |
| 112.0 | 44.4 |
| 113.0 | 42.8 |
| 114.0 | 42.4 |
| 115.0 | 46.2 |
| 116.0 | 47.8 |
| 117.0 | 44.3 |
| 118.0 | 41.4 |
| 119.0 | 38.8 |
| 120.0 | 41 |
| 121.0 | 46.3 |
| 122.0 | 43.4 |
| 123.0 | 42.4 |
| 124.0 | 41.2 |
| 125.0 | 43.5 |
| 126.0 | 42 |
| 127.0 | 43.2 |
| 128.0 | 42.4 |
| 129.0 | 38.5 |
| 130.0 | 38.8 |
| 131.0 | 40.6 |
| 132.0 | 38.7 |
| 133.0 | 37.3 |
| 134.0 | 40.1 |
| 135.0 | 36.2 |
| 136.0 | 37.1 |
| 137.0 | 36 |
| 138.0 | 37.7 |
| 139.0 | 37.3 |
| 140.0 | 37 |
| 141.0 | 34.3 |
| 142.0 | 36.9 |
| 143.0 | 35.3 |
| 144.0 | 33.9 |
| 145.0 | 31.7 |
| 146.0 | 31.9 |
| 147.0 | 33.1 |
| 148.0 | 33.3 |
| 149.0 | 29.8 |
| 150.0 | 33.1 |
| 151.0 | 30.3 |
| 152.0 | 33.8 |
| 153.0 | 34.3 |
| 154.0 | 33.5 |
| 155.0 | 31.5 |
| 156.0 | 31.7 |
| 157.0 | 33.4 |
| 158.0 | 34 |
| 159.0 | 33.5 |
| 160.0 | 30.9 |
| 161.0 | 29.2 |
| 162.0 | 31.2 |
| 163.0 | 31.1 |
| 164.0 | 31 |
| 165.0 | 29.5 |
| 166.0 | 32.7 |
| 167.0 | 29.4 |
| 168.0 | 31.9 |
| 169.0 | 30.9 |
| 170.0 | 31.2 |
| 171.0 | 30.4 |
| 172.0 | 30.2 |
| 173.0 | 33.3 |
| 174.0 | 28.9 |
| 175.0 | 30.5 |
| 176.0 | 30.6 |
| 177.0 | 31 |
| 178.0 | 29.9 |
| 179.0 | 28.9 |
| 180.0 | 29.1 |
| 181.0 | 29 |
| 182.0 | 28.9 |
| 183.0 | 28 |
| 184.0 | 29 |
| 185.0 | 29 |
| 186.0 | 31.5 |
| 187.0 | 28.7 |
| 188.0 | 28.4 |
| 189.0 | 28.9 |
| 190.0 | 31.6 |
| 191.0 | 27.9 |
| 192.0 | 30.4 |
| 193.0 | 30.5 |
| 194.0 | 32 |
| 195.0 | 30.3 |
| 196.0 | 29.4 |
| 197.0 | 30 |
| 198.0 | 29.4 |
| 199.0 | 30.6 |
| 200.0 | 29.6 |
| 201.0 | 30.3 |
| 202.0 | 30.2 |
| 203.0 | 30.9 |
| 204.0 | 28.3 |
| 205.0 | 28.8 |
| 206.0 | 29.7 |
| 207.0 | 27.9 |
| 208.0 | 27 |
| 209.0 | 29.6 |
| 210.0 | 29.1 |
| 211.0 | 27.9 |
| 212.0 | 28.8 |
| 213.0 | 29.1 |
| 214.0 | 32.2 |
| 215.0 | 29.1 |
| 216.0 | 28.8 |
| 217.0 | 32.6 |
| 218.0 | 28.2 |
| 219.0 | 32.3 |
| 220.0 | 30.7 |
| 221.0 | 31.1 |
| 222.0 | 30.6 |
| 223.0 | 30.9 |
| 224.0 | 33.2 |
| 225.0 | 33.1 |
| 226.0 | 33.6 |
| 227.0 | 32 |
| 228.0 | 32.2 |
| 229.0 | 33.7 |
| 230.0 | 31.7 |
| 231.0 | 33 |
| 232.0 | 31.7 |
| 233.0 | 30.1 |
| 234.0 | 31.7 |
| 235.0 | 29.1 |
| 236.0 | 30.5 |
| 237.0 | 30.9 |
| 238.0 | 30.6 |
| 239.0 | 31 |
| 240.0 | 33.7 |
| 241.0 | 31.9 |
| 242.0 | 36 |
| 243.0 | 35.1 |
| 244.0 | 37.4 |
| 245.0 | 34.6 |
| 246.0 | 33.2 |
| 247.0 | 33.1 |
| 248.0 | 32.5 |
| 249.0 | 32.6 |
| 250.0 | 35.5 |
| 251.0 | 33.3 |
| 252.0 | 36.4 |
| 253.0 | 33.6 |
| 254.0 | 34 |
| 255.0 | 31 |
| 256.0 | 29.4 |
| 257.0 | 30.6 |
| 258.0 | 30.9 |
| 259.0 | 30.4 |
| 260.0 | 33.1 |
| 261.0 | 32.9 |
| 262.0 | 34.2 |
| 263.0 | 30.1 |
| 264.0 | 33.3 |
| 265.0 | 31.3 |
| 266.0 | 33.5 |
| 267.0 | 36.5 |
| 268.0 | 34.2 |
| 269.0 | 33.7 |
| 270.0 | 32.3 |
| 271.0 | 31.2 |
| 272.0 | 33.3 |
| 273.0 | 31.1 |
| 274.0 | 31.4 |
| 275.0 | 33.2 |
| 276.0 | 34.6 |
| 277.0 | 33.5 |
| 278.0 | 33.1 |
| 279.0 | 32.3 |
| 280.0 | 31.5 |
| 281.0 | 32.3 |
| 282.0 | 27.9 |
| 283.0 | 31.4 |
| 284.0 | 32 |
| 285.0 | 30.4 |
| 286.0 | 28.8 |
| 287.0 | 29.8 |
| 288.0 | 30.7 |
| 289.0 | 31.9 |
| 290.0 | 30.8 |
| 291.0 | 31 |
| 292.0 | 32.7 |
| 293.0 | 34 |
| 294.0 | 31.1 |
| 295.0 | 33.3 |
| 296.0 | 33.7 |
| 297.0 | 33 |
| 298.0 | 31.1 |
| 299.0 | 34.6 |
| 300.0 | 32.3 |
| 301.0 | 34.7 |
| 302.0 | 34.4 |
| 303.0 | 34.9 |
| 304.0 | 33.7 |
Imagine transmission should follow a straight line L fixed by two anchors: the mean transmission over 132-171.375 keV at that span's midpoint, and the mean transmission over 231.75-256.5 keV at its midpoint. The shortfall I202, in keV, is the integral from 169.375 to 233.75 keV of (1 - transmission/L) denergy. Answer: 5.4 keV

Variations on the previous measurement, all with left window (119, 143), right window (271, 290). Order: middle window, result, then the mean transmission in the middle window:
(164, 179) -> 2.7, 30.7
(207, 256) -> 3.3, 31.8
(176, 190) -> 2.8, 29.4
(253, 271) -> 0.1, 32.4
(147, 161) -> 2.1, 32.4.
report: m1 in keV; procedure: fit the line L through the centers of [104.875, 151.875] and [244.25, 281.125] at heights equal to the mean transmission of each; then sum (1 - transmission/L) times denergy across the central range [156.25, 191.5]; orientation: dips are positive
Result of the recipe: 6.4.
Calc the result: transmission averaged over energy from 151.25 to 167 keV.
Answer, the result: 32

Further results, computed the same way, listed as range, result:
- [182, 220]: 29.6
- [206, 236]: 30.7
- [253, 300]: 32.1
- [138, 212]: 31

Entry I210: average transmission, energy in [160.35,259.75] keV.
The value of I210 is 30.9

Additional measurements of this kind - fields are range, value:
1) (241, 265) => 33.1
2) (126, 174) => 34.1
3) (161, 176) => 30.8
